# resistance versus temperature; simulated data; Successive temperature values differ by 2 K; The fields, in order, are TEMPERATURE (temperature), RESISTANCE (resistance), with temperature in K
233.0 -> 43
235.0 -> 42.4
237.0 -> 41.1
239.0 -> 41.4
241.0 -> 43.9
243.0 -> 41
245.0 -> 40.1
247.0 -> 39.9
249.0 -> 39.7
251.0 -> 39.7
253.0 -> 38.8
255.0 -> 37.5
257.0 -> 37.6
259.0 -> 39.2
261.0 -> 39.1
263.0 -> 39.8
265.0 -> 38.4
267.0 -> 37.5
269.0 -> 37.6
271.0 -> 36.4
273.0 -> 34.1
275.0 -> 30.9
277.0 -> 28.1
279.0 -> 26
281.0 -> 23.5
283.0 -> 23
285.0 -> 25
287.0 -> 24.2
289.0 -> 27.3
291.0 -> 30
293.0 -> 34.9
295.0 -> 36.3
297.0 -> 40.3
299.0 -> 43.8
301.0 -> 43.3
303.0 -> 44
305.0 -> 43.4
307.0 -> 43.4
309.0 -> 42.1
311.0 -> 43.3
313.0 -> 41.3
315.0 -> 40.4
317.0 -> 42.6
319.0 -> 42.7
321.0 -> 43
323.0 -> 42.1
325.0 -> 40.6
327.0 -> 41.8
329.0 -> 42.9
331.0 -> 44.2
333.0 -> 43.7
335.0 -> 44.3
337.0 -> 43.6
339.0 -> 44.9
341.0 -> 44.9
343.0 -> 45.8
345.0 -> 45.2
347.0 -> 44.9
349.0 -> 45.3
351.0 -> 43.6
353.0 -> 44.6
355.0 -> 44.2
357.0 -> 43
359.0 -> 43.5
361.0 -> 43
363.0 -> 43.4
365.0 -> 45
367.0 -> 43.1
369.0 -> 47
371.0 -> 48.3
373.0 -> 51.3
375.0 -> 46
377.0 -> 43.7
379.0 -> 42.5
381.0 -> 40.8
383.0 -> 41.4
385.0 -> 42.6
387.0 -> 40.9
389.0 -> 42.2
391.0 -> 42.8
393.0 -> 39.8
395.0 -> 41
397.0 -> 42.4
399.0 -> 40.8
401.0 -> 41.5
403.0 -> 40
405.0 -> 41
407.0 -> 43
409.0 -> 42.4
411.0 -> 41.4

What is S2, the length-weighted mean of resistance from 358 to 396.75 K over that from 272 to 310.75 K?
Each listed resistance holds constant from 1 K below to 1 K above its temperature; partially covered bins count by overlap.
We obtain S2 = 1.28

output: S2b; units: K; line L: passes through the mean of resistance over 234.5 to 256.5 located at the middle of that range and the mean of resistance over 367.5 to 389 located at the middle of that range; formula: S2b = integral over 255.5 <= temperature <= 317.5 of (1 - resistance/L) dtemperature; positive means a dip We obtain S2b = 8.4 K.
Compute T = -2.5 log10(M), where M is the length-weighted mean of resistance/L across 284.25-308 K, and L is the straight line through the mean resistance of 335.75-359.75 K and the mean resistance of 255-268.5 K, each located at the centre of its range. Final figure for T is 0.13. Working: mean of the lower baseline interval 38.5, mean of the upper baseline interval 44.5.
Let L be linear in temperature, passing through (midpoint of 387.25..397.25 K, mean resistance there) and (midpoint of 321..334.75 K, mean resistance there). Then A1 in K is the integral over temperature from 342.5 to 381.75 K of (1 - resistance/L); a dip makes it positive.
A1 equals -2.5 K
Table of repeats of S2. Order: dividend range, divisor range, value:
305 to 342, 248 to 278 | 1.16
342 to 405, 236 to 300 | 1.23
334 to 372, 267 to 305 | 1.35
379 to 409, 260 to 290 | 1.32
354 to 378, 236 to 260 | 1.13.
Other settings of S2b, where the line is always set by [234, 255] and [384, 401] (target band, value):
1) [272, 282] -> 3.0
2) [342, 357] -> -1.2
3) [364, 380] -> -1.7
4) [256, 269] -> 0.7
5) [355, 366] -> -0.6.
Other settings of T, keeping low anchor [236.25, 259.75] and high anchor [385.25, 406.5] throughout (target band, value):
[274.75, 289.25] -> 0.49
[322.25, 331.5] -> -0.04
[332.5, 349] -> -0.10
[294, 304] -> -0.03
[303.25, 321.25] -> -0.05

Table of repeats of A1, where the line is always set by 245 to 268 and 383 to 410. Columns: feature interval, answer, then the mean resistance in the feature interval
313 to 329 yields -0.71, 41.9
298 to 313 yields -1.27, 43.2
